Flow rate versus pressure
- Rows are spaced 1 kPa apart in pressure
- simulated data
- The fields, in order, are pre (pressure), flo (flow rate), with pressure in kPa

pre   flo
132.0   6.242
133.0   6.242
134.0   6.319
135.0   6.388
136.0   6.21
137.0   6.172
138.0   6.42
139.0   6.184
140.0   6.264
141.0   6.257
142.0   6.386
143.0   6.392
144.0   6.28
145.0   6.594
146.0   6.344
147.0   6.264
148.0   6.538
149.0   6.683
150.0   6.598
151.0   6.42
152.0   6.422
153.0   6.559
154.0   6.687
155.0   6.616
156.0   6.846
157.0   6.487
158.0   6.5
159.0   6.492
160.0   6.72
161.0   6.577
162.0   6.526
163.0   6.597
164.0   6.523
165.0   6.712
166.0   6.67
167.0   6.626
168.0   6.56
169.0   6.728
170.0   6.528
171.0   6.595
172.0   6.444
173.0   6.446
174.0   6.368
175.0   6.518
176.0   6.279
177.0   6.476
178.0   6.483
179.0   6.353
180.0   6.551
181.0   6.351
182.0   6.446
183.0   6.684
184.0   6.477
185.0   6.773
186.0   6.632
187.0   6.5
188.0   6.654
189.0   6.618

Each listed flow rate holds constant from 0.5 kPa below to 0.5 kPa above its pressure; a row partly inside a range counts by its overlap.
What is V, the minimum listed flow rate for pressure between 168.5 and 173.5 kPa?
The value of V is 6.444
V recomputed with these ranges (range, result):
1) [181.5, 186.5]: 6.446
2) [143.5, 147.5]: 6.264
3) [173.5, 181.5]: 6.279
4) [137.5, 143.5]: 6.184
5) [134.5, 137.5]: 6.172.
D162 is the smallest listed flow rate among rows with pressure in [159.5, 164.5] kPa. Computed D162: 6.523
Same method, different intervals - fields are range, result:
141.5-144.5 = 6.28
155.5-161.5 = 6.487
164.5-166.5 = 6.67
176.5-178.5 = 6.476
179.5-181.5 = 6.351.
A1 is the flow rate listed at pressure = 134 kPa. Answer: 6.319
